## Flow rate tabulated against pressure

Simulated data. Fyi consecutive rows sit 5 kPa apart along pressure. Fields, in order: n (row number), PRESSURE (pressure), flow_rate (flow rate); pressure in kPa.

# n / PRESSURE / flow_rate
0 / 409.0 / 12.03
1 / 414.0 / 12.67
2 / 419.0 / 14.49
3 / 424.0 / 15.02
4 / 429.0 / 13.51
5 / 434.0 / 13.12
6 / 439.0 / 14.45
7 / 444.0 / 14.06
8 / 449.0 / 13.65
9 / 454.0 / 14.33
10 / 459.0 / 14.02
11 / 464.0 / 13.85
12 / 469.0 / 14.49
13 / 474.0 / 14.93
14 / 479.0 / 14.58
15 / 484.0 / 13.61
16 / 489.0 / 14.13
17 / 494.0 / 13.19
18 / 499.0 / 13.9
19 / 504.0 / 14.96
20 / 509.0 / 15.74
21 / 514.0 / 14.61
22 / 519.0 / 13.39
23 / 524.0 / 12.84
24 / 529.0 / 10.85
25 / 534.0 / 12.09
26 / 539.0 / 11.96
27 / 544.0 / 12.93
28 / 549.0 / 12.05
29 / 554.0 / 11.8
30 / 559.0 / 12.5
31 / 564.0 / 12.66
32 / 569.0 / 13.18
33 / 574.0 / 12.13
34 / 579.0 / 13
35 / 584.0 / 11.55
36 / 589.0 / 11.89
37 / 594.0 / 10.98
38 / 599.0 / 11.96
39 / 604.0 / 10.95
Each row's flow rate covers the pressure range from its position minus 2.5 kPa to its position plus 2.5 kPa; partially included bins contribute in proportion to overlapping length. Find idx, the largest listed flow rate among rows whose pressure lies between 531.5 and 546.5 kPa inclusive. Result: 12.93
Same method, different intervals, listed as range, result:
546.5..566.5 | 12.66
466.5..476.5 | 14.93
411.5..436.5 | 15.02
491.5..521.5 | 15.74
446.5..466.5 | 14.33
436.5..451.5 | 14.45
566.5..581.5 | 13.18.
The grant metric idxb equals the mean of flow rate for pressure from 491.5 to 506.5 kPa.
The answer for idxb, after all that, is 14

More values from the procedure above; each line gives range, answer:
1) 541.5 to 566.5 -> 12.4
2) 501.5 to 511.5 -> 15.3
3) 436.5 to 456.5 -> 14.1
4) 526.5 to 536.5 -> 11.5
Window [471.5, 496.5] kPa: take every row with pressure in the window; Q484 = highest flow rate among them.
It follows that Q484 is 14.93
